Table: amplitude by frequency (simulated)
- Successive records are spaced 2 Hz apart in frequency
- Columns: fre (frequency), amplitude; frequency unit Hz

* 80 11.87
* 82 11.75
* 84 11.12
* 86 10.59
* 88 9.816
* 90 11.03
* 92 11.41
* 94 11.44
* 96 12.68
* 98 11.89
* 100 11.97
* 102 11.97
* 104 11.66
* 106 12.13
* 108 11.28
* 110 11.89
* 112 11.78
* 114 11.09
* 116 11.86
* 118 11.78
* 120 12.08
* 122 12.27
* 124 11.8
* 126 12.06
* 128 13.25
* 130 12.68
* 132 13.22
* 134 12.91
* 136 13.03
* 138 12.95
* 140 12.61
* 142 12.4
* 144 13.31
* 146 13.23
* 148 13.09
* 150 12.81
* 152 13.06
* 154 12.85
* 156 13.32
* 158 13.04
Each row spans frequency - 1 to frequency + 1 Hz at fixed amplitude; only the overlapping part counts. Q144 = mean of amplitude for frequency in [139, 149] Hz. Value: 12.9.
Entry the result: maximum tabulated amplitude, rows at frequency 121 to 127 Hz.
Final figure 12.27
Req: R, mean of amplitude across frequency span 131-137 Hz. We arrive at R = 13.1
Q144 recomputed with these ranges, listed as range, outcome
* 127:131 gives 13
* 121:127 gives 12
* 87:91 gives 10.4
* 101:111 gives 11.8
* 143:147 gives 13.3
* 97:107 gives 11.9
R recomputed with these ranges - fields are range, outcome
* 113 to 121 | 11.7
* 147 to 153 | 13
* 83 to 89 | 10.5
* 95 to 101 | 12.2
